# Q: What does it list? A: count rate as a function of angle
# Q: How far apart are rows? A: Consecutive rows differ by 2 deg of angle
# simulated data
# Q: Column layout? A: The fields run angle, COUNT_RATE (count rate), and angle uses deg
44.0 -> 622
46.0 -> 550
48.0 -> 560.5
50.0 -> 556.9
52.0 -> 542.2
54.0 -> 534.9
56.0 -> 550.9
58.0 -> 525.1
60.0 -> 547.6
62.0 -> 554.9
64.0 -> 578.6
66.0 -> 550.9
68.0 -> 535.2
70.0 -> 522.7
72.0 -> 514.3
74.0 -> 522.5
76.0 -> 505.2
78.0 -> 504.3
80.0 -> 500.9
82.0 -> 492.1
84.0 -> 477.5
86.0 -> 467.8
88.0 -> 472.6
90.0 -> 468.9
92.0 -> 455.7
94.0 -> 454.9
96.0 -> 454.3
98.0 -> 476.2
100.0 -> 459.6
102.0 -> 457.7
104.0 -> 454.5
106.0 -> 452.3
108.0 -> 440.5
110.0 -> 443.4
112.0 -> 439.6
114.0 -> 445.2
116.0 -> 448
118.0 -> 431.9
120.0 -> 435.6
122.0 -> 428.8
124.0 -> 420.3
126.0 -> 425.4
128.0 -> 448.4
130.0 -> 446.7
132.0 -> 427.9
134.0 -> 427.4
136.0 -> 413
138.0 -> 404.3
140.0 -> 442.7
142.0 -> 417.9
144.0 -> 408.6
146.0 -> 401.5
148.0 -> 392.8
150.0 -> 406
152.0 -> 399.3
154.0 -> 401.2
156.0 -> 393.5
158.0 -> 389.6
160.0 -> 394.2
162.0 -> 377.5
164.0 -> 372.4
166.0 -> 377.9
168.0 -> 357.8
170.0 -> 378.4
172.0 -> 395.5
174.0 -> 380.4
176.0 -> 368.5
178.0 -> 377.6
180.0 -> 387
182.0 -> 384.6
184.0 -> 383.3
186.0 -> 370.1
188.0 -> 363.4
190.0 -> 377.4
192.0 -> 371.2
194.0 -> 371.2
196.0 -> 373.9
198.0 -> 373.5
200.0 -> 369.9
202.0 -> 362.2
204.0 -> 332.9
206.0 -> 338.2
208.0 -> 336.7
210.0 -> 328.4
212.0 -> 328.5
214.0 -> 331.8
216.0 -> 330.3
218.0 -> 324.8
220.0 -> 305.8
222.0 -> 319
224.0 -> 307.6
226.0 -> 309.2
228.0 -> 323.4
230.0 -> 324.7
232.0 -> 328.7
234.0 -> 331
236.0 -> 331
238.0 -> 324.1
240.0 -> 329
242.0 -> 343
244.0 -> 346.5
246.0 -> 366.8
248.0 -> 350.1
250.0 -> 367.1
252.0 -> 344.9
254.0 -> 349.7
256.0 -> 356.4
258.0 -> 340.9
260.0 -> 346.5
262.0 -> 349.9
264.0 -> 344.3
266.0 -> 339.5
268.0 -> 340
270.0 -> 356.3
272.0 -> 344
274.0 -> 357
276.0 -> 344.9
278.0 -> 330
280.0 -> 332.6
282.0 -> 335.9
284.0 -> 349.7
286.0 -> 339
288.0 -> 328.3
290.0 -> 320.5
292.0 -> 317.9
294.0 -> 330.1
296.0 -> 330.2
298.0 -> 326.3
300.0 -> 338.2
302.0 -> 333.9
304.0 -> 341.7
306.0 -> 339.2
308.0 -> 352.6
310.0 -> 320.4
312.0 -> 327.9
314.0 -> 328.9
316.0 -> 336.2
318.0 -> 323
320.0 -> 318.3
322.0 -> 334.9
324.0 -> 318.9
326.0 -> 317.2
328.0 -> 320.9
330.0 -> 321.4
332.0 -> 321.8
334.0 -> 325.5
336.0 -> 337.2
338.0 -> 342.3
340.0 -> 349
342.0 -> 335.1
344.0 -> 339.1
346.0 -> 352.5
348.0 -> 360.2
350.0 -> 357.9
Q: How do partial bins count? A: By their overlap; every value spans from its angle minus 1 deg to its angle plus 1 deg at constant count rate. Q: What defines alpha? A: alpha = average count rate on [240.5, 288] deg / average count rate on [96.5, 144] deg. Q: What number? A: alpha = 0.79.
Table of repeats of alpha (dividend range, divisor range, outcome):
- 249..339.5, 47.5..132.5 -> 0.69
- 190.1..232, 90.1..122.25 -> 0.75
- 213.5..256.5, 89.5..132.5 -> 0.75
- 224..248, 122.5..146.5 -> 0.78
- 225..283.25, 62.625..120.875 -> 0.71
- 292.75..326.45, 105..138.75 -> 0.76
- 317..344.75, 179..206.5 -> 0.89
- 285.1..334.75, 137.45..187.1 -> 0.84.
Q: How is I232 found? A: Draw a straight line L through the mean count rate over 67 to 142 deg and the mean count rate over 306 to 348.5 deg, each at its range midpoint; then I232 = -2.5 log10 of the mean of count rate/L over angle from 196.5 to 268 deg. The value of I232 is 0.14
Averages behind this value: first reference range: 459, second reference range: 332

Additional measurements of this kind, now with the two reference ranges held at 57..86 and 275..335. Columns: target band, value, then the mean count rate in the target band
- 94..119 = 0.10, 450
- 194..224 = 0.20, 340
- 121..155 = 0.12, 418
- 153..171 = 0.17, 382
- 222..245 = 0.19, 327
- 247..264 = 0.06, 350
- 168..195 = 0.15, 377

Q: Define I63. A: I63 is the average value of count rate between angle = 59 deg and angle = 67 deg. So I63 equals 558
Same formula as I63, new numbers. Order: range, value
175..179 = 373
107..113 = 441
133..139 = 415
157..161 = 392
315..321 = 326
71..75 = 518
